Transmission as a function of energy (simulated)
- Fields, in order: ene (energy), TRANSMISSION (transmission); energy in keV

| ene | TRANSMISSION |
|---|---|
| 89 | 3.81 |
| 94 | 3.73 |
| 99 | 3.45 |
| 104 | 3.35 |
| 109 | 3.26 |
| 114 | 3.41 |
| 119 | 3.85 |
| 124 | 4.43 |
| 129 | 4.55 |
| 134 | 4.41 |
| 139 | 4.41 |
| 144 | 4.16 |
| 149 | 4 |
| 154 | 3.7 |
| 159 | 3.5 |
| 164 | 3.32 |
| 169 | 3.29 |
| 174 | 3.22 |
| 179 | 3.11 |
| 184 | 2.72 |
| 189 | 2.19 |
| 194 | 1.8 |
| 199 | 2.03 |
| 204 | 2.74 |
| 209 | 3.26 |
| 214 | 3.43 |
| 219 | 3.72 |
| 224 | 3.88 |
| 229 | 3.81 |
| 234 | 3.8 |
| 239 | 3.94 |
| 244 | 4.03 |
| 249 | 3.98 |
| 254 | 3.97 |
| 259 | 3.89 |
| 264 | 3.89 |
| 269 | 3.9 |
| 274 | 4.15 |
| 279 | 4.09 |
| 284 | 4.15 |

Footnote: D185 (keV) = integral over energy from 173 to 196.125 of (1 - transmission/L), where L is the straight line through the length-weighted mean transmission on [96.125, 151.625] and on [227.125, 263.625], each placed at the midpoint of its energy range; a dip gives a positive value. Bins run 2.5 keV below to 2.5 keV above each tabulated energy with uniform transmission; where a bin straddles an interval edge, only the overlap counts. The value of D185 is 7.92 keV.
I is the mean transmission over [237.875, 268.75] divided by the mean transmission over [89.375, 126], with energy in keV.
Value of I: 1.1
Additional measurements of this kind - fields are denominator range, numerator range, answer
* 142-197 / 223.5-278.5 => 1.25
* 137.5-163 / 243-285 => 1.03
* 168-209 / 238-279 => 1.50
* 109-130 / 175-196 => 0.64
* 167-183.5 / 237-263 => 1.26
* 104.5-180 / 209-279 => 1.02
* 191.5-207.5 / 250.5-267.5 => 1.74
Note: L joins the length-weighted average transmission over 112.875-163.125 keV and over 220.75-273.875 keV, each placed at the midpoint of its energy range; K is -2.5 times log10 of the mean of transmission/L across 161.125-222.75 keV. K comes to 0.33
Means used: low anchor 4.04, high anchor 3.92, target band 2.93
